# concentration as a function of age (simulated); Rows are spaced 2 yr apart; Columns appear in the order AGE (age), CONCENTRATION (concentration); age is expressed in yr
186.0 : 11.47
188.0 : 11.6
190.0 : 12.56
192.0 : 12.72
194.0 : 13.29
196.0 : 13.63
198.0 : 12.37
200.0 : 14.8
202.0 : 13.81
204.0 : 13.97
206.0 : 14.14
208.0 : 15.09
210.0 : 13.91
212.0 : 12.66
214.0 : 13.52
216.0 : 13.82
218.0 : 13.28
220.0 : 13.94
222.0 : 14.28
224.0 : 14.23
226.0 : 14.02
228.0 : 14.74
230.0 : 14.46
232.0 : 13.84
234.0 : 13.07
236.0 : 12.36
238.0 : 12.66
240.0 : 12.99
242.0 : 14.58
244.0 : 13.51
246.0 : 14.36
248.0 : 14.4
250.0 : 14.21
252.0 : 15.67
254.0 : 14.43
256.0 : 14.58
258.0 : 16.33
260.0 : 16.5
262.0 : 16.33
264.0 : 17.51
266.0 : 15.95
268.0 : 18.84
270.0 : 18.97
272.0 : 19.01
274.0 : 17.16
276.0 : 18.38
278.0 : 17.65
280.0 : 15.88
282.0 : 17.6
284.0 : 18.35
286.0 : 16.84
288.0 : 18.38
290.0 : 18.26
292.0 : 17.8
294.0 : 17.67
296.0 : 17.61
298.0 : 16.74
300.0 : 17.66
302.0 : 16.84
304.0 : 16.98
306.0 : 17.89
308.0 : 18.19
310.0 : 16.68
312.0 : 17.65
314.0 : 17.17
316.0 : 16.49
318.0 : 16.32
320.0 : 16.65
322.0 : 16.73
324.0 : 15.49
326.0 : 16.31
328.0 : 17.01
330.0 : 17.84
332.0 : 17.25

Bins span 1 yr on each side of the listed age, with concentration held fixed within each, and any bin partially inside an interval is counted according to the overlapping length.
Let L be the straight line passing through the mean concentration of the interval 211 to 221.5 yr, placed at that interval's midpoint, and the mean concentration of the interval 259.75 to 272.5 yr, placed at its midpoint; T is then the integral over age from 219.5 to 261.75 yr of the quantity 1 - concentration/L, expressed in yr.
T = 3.2 yr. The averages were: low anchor 13.5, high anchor 17.6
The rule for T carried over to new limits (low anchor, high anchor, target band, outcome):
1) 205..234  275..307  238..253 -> 1.11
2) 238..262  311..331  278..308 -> -2.93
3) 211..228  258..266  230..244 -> 1.49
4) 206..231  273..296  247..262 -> 0.71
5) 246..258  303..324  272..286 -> -1.61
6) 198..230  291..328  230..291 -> -1.63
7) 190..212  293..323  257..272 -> -1.51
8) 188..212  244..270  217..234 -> 0.59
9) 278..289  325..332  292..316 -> -0.11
